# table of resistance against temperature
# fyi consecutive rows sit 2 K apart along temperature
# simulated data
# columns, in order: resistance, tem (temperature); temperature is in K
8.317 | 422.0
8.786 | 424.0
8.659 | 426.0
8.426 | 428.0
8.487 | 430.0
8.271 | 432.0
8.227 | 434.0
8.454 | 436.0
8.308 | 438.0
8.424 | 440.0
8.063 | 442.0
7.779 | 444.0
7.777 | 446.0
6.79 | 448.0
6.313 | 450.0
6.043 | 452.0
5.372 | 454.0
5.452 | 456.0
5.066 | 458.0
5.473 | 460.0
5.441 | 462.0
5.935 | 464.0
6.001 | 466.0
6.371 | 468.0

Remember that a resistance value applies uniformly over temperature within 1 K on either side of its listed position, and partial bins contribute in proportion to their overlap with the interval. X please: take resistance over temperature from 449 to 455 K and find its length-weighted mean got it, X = 5.91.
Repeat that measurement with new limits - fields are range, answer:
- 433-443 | 8.3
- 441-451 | 7.34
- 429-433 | 8.38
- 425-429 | 8.54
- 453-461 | 5.34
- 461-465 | 5.69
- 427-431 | 8.46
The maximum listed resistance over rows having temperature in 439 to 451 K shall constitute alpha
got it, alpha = 8.424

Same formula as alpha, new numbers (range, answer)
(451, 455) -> 6.043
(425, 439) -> 8.659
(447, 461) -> 6.79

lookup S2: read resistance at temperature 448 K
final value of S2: 6.79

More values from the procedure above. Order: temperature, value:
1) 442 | 8.063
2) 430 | 8.487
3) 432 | 8.271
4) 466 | 6.001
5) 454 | 5.372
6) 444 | 7.779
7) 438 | 8.308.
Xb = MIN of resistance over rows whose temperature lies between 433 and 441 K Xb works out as 8.227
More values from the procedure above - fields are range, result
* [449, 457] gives 5.372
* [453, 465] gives 5.066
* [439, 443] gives 8.063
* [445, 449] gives 6.79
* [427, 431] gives 8.426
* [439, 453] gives 6.043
